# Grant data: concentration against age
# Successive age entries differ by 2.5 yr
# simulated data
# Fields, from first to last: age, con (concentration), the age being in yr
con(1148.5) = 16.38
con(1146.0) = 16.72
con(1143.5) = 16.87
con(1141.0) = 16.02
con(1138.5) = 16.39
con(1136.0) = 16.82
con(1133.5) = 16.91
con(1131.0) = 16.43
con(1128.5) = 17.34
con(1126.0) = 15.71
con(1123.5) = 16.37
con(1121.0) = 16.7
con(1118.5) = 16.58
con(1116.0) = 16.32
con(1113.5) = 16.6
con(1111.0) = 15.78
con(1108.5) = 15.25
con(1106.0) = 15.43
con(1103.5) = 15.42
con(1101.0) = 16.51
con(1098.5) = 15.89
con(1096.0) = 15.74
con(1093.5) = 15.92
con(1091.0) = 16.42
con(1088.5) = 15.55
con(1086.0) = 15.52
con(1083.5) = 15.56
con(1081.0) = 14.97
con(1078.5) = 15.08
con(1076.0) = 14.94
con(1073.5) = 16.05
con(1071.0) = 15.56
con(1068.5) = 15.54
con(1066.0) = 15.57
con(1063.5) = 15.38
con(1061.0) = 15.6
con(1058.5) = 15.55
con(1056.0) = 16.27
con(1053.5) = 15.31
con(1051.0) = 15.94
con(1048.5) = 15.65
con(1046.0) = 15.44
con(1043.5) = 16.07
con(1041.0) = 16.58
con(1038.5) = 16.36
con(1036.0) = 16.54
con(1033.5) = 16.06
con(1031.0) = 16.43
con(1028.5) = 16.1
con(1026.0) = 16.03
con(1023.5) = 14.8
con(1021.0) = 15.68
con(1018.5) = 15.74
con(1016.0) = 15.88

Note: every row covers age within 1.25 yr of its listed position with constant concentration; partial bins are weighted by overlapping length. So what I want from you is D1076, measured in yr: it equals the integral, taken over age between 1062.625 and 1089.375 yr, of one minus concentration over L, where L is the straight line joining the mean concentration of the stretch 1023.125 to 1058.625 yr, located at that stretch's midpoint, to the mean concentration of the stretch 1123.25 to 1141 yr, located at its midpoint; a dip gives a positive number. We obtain 1.3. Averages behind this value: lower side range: 16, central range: 15.4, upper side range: 16.5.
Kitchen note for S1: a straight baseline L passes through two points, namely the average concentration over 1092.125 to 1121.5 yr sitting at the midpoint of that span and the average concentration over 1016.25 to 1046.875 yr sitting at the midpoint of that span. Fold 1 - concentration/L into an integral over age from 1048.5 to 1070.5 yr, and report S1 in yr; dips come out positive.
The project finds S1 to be 0.5 yr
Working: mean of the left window 16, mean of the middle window 15.6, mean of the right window 16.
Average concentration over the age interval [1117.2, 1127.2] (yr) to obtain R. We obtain 16.3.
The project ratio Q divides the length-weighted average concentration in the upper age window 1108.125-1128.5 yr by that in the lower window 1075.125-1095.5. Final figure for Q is 1.05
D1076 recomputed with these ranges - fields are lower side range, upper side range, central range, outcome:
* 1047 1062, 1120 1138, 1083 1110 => 0.8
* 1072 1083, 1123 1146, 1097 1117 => 0.1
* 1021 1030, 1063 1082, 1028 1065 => -1.0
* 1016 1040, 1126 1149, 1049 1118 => 2.5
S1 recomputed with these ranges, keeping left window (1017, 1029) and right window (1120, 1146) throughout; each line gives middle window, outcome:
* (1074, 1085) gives 0.62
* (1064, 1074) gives 0.25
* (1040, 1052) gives -0.06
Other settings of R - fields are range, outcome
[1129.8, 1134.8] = 16.7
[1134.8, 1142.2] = 16.4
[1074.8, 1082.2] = 15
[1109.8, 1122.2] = 16.4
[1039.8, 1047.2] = 16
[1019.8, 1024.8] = 15.2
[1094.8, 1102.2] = 16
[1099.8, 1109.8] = 15.6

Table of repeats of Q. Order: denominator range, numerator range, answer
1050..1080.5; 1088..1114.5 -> 1.02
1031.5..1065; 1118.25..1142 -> 1.04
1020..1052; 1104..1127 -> 1.01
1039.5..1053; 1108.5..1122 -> 1.02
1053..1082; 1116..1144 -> 1.07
